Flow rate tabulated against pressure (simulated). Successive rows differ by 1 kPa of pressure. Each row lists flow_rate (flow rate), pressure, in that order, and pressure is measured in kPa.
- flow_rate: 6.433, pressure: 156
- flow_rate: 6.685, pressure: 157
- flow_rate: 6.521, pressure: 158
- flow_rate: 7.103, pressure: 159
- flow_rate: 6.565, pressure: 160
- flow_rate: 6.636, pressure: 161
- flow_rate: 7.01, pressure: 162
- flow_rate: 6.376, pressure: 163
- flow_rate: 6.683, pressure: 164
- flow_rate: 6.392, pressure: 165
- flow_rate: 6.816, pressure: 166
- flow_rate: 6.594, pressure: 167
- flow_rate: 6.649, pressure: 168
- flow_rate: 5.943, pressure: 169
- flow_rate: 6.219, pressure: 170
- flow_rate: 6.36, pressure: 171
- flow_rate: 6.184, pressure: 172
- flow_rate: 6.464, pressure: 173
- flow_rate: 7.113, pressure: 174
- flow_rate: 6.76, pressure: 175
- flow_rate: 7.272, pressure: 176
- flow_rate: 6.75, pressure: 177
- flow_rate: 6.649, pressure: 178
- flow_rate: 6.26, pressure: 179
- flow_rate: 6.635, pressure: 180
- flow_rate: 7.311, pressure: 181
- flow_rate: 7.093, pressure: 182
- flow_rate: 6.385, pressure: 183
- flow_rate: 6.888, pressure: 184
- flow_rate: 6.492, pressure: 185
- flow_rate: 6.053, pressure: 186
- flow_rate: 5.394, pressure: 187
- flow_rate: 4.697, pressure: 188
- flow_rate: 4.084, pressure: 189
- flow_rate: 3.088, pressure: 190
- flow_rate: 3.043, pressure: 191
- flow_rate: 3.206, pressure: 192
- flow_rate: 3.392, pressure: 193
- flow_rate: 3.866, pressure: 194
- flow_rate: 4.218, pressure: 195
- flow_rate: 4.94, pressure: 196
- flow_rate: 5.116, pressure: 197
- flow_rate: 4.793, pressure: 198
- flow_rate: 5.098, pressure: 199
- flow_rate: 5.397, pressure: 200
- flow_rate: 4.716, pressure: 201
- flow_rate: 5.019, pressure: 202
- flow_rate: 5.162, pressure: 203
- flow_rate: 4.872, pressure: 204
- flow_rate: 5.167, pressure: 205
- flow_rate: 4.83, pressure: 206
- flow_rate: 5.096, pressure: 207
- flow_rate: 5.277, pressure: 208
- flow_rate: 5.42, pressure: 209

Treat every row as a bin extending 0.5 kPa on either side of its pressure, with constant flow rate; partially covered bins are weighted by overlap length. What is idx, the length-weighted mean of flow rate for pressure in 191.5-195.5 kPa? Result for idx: 3.67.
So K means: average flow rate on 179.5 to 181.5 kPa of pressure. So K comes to 6.97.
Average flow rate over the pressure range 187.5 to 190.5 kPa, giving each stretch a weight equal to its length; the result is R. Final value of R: 3.96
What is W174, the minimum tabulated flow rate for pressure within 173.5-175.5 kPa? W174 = 6.76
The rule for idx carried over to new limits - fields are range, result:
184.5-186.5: 6.27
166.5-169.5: 6.4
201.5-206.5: 5.01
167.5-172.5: 6.27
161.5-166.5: 6.66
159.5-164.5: 6.65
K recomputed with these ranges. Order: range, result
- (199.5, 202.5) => 5.04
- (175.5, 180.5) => 6.71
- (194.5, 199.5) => 4.83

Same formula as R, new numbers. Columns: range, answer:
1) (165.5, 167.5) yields 6.71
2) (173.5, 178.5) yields 6.91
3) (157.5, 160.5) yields 6.73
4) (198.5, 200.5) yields 5.25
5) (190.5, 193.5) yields 3.21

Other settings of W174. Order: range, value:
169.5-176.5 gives 6.184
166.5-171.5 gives 5.943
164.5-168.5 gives 6.392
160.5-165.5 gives 6.376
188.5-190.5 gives 3.088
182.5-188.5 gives 4.697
